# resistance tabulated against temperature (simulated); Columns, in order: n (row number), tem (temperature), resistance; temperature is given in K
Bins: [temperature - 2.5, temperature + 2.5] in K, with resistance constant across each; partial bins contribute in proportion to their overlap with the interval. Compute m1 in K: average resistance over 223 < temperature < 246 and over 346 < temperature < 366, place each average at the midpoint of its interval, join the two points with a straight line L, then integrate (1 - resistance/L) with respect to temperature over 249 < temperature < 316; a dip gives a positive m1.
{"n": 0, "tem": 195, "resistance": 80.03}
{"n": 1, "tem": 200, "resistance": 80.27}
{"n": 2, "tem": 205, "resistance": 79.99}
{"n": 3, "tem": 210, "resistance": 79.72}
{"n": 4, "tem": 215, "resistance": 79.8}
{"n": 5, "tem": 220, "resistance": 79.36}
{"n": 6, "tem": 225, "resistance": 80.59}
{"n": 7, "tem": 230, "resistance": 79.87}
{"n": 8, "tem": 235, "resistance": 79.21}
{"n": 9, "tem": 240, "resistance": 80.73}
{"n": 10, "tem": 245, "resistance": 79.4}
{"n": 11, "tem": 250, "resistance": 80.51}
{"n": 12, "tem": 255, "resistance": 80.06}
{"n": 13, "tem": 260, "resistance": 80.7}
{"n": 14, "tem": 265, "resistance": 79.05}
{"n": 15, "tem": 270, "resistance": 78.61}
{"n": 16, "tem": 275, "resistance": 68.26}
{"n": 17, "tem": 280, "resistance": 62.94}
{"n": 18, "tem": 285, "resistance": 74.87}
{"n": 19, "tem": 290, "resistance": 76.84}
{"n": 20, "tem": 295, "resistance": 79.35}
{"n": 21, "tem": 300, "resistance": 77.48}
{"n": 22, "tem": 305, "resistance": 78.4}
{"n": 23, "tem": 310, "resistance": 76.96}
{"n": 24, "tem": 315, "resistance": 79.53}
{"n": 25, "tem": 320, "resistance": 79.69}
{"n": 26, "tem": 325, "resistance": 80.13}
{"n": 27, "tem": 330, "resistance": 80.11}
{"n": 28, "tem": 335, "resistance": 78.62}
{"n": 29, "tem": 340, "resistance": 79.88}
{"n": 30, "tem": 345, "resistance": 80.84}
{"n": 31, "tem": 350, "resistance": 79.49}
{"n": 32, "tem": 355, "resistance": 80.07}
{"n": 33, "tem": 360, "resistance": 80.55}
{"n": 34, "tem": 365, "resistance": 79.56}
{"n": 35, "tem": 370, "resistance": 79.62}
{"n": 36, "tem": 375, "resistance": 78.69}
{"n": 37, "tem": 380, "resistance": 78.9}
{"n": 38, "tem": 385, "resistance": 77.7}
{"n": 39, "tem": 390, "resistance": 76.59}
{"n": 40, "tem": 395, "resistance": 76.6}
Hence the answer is 2.9 K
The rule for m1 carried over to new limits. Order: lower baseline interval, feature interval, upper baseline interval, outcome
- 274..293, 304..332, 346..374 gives -1.5 K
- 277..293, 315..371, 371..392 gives -3.2 K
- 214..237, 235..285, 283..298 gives 1.1 K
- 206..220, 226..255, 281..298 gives -0.6 K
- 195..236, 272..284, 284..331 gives 1.8 K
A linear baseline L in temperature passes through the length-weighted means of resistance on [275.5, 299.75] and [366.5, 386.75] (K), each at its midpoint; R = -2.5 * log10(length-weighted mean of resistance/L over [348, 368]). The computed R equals -0.03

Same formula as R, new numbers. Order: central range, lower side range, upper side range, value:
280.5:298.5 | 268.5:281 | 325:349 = -0.045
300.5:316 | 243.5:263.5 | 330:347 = 0.025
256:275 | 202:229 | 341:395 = 0.022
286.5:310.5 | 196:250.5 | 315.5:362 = 0.030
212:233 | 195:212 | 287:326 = -0.002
